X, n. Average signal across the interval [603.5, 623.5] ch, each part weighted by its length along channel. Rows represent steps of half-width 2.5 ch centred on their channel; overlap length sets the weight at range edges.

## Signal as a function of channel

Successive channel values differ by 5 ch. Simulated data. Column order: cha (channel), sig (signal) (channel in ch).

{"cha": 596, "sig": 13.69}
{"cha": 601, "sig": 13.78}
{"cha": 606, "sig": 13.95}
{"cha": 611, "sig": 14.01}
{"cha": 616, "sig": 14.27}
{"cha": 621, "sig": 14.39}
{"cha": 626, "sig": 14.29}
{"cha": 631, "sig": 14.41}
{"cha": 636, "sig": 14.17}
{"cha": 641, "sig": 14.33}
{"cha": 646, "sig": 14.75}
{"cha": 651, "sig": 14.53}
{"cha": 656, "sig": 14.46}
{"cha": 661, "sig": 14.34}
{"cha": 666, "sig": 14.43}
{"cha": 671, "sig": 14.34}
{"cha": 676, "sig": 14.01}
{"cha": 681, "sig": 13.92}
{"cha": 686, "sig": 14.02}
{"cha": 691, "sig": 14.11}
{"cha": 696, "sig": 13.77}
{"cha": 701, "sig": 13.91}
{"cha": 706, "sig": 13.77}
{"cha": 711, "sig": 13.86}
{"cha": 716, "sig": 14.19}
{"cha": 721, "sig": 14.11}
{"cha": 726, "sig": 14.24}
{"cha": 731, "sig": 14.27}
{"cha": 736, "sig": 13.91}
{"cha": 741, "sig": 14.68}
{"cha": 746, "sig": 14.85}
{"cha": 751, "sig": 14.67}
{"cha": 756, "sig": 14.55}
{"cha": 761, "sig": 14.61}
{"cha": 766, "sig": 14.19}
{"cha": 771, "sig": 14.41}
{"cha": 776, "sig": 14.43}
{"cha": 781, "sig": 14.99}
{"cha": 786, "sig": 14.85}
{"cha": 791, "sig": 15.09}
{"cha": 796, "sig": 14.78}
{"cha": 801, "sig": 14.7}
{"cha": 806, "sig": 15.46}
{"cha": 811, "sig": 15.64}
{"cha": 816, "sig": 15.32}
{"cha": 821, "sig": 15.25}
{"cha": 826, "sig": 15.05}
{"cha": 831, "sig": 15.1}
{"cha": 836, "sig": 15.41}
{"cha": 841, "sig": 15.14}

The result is 14.2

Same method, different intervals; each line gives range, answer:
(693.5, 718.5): 13.9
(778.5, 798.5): 14.9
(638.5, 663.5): 14.5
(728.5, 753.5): 14.5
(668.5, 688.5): 14.1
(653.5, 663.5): 14.4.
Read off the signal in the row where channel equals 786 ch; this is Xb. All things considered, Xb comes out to 14.85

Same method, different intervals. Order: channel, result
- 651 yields 14.53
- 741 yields 14.68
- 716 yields 14.19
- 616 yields 14.27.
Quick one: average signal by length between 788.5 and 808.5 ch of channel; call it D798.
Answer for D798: 15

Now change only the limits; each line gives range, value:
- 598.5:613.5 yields 13.9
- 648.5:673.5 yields 14.4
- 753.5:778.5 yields 14.4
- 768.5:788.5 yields 14.7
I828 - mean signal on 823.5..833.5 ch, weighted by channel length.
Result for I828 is 15.1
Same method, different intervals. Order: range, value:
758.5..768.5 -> 14.4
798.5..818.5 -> 15.3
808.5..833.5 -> 15.3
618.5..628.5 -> 14.3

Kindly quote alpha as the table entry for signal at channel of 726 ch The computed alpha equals 14.24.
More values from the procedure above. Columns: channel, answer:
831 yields 15.1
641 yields 14.33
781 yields 14.99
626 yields 14.29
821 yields 15.25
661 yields 14.34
